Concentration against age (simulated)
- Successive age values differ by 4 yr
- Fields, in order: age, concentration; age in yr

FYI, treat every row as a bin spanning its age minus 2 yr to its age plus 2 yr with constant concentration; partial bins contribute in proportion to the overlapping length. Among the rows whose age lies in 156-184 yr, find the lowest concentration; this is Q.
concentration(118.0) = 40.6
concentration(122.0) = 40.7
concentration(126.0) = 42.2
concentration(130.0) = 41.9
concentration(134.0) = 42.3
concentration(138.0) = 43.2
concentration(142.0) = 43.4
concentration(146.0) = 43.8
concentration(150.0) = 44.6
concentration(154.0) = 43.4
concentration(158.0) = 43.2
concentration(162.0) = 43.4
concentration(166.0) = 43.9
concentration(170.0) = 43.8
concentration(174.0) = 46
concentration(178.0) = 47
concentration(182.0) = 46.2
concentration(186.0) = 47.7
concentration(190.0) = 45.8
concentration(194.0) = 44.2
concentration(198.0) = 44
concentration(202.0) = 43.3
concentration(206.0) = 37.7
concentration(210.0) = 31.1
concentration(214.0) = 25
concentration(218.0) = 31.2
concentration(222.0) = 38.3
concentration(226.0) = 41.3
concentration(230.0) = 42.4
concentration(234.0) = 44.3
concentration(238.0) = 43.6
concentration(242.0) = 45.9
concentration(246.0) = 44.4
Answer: 43.2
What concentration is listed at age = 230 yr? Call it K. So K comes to 42.4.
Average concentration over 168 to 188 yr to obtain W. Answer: 46.1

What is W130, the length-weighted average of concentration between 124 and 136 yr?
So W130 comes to 42.1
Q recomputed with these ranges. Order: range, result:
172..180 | 46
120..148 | 40.7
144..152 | 43.8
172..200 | 44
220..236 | 38.3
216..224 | 31.2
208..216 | 25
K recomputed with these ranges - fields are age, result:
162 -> 43.4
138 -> 43.2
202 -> 43.3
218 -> 31.2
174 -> 46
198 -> 44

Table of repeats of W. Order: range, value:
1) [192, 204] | 43.8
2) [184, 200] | 45.4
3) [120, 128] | 41.5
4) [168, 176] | 44.9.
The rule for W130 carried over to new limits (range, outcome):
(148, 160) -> 43.7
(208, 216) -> 28.1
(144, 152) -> 44.2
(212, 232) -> 35.6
